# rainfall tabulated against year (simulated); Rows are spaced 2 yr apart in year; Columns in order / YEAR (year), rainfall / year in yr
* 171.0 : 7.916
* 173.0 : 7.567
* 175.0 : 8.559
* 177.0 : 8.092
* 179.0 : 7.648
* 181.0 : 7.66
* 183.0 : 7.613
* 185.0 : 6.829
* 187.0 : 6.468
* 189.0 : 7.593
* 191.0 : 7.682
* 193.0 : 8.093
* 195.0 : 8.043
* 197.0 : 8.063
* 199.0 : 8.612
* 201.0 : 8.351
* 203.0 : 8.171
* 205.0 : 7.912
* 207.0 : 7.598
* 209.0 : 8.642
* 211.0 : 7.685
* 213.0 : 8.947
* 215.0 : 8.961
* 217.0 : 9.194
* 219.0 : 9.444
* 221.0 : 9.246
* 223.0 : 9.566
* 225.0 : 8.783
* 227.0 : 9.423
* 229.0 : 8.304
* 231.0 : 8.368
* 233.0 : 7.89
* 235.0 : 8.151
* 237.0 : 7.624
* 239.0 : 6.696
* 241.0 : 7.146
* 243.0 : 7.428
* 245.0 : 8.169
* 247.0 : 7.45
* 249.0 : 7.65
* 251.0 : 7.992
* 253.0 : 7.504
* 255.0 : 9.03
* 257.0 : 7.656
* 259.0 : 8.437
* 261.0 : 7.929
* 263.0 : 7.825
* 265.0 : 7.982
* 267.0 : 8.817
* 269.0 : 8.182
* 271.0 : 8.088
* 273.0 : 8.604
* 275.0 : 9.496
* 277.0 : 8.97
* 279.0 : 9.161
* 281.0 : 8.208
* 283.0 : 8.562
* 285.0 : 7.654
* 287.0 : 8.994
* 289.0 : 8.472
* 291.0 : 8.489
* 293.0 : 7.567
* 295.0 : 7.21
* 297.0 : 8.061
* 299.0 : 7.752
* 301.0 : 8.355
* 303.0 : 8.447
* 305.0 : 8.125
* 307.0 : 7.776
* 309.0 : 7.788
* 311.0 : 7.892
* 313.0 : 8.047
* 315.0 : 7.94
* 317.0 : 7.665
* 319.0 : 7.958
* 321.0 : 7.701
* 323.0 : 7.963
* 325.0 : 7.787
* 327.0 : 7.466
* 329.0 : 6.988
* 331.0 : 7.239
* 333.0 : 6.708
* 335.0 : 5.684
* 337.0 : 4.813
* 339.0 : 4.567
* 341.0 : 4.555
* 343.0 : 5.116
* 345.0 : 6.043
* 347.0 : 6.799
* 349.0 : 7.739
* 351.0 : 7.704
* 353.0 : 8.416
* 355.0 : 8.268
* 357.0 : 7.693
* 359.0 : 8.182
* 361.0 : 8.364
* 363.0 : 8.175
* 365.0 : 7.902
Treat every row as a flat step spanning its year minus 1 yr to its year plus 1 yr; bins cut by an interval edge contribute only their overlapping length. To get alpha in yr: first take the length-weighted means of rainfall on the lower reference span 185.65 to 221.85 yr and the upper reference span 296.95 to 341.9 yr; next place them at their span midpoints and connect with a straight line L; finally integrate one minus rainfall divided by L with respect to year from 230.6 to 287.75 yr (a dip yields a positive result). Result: -2.62 yr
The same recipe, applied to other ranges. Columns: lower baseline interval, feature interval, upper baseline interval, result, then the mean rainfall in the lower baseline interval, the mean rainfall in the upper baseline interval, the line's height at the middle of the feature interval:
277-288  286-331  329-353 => -2.48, 8.56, 6.22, 7.52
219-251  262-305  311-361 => -3.81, 8.16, 7.09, 7.65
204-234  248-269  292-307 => 0.53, 8.66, 7.92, 8.3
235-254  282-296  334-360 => -1.97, 7.55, 6.58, 7.13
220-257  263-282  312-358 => -2.09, 8.12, 6.99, 7.72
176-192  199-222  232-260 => -2.95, 7.45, 7.77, 7.59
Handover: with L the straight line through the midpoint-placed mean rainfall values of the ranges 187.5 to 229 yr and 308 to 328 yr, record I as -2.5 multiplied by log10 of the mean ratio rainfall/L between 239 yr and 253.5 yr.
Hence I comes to 0.09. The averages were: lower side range 8.47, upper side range 7.82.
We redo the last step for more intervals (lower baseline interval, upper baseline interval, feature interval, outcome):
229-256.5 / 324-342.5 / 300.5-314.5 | -0.210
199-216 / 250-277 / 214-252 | 0.002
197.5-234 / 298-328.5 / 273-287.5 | -0.073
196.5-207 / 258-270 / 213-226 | -0.126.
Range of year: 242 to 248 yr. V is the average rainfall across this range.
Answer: 7.68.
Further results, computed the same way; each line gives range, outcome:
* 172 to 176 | 8.06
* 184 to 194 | 7.33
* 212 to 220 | 9.14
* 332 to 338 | 5.73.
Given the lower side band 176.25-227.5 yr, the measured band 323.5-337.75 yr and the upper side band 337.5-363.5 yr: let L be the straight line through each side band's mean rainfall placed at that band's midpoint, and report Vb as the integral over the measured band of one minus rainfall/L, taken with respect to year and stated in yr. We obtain 0.8 yr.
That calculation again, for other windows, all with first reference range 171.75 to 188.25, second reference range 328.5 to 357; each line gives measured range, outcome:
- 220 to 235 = -3.1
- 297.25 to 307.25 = -2.0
